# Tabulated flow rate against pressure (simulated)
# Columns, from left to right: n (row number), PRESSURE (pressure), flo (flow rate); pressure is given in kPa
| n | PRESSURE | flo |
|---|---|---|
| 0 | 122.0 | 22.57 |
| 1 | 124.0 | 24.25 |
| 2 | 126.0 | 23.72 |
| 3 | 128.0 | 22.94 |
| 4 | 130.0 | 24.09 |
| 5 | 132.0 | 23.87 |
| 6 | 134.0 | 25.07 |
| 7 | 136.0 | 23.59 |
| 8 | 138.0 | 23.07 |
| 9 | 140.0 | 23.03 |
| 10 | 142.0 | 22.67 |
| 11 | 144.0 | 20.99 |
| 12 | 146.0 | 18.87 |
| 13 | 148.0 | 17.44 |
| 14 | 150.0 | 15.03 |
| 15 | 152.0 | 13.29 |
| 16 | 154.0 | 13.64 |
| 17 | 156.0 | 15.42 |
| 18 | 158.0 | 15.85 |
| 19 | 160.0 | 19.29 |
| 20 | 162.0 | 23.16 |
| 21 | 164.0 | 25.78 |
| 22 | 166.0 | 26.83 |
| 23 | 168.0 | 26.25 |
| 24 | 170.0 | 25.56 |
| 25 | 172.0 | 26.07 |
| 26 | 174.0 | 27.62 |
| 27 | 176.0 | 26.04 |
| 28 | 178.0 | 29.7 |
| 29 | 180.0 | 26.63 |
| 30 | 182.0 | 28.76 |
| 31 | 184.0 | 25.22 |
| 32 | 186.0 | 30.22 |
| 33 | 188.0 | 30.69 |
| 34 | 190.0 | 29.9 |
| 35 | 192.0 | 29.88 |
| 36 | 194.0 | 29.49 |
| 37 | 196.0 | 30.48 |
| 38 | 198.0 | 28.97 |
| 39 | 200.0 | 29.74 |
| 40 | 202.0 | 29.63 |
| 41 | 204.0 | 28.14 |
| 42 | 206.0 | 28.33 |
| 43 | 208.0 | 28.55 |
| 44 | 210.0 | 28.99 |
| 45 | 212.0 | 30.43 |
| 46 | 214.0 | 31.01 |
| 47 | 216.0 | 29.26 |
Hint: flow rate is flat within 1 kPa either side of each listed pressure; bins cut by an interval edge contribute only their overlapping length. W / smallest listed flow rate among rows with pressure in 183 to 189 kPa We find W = 25.22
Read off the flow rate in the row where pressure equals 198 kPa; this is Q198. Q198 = 28.97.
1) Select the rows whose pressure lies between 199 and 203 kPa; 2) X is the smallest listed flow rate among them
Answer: 29.63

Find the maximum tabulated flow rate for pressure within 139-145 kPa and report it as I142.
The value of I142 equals 23.03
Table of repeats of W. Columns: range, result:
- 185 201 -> 28.97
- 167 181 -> 25.56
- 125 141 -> 22.94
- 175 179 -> 26.04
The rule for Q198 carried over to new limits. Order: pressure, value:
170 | 25.56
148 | 17.44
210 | 28.99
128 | 22.94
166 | 26.83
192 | 29.88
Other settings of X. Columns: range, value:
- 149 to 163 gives 13.29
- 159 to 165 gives 19.29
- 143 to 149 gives 17.44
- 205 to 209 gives 28.33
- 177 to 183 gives 26.63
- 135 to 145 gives 20.99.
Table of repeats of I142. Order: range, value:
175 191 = 30.69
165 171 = 26.83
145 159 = 18.87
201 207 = 29.63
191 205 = 30.48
